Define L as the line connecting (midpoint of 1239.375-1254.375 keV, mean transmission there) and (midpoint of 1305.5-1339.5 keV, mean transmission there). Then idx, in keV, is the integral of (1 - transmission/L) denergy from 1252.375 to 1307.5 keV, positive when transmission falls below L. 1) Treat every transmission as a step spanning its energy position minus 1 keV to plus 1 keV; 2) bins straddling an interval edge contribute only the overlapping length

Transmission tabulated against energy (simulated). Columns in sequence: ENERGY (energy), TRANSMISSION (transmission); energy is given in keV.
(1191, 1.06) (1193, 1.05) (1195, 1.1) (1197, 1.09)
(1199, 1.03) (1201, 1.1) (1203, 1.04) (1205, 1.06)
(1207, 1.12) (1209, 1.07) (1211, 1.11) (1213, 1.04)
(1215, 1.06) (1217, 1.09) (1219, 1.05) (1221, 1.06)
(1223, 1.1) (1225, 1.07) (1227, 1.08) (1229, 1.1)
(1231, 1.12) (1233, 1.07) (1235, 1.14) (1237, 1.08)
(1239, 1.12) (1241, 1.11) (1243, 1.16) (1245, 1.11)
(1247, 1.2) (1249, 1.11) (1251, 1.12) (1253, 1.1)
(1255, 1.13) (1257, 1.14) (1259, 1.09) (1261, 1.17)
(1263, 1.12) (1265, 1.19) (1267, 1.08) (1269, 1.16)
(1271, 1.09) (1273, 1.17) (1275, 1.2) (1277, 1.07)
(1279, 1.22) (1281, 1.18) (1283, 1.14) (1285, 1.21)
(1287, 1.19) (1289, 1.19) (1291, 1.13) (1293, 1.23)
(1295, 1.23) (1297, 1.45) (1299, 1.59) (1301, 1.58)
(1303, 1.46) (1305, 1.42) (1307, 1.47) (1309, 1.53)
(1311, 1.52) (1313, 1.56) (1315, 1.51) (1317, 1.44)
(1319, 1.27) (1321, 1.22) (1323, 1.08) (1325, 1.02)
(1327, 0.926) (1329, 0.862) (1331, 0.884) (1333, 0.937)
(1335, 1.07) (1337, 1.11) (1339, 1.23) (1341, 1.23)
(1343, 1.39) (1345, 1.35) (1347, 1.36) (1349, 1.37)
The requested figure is -2.7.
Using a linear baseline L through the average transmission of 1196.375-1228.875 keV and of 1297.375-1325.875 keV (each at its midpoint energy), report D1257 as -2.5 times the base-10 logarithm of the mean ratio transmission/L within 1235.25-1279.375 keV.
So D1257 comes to 0.08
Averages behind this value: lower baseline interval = 1.07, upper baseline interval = 1.41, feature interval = 1.13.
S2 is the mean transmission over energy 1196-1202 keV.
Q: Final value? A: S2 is 1.07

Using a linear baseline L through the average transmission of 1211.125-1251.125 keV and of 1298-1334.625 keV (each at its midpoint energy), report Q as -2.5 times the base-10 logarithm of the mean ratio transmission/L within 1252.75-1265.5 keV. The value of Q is 0.03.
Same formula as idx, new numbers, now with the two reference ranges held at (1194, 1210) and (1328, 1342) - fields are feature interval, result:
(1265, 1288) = -2.12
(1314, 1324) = -2.42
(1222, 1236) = -0.35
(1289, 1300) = -2.69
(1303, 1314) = -4.64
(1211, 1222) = 0.09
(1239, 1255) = -0.95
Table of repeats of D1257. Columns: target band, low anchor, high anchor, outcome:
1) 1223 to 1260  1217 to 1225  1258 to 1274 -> -0.013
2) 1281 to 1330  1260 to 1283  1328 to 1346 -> -0.148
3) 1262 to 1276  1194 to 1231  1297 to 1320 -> 0.153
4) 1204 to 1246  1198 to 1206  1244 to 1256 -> 0.000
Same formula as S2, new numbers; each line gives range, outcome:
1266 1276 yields 1.14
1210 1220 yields 1.07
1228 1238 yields 1.1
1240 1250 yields 1.14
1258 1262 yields 1.13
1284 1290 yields 1.2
